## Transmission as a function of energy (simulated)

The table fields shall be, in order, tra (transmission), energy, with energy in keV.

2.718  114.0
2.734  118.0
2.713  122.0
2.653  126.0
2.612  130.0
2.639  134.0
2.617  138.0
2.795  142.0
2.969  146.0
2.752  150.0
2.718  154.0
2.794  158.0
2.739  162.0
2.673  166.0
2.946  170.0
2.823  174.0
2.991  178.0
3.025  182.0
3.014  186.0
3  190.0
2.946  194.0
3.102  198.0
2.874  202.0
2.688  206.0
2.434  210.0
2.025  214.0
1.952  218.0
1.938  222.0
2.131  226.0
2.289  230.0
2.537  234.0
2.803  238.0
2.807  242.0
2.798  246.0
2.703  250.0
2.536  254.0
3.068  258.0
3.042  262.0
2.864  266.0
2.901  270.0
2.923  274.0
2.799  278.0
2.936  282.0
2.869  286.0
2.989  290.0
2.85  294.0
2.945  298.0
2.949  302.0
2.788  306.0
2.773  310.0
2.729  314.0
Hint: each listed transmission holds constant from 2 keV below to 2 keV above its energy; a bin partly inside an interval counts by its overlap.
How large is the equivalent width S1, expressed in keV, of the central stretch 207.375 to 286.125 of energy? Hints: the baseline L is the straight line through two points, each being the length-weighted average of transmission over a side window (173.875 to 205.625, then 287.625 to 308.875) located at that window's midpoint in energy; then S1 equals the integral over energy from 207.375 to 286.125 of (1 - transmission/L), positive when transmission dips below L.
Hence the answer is 8.51 keV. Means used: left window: 2.97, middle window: 2.61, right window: 2.9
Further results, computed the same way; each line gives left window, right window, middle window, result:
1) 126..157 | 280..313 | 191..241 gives 5.5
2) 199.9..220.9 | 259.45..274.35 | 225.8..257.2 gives 0.8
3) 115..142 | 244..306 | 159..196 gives -2.2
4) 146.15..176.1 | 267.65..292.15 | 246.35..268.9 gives 0.3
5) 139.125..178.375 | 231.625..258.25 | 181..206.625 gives -1.7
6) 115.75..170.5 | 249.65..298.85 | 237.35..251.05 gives 0.3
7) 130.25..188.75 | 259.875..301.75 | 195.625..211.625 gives 0.4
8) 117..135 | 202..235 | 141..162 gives -2.0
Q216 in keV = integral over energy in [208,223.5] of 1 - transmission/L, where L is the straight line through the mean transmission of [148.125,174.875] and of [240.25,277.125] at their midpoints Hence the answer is 4.0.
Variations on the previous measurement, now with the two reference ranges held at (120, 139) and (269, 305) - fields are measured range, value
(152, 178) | -0.9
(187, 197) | -0.9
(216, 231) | 4.0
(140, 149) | -0.7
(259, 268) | -0.3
